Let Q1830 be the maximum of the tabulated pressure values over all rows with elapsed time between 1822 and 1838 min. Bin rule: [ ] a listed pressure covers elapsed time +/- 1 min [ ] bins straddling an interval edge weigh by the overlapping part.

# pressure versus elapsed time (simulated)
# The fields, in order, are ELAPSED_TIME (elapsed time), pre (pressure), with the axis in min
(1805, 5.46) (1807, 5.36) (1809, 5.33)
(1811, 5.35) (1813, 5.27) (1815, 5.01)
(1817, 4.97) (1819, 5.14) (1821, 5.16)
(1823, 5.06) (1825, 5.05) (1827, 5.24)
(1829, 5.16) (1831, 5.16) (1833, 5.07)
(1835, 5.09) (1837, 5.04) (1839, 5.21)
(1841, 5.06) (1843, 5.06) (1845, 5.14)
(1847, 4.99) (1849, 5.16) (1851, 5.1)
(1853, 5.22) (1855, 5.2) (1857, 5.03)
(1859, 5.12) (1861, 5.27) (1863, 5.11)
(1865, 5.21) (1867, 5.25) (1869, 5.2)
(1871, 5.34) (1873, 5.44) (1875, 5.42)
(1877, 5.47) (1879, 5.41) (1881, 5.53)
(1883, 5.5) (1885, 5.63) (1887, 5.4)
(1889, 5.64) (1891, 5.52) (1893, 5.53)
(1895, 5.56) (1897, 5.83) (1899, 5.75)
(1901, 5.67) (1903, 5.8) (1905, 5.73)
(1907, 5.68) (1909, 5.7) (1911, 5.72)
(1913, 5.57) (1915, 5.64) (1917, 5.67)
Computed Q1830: 5.24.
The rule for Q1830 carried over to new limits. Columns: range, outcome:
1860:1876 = 5.44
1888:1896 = 5.64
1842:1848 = 5.14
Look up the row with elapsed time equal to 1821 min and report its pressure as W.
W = 5.16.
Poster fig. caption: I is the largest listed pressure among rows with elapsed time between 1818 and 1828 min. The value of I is 5.24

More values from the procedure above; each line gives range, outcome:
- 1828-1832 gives 5.16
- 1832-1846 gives 5.21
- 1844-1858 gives 5.22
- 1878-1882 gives 5.53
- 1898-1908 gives 5.8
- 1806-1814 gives 5.36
